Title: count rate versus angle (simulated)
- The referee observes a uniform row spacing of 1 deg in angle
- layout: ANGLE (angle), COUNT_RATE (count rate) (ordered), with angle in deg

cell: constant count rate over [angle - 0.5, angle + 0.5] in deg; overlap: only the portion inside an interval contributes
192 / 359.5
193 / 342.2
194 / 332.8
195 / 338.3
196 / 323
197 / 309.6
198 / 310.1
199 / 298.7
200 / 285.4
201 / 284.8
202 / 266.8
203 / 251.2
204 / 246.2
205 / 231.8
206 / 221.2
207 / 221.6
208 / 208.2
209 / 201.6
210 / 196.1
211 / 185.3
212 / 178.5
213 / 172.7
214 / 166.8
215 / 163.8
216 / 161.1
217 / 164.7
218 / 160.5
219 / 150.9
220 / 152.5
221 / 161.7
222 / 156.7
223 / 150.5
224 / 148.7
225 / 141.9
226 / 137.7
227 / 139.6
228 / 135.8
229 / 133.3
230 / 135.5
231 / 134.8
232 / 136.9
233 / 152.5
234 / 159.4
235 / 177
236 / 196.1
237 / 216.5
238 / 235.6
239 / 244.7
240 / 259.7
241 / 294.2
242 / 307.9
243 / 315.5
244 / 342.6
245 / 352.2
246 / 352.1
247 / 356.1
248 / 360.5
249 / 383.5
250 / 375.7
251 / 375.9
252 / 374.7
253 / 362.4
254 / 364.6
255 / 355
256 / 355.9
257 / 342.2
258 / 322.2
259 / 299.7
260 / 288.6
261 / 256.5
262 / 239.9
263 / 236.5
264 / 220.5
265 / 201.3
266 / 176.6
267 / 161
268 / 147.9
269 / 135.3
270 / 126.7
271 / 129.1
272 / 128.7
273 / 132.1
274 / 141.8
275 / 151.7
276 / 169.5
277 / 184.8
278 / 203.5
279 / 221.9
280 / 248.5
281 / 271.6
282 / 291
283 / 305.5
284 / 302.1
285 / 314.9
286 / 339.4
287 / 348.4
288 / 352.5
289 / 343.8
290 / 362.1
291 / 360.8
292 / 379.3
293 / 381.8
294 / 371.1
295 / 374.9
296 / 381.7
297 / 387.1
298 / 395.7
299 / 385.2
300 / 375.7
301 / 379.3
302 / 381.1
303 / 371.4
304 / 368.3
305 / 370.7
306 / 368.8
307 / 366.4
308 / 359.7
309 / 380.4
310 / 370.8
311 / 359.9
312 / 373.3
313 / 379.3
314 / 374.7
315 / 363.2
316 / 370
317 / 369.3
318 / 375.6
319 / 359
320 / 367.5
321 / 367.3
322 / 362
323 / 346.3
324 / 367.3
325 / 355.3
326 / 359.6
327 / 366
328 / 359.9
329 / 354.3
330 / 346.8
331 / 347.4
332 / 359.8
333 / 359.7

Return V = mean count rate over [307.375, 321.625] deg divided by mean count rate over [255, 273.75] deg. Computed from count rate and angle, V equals 1.68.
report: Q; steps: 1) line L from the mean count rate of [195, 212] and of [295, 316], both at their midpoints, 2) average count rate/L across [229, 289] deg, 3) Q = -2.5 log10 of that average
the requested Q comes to 0.24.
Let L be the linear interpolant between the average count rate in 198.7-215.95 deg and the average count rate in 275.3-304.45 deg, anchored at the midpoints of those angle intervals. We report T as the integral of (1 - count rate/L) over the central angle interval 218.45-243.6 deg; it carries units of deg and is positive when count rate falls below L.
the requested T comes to 6.9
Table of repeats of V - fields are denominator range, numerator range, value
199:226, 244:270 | 1.51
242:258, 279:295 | 0.93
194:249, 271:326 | 1.47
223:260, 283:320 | 1.40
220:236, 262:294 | 1.64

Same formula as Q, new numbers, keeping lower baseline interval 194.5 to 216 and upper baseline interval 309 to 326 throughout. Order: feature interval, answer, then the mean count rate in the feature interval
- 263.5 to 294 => 0.316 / 243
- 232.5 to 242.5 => 0.227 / 224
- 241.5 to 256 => -0.227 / 356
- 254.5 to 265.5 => 0.064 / 283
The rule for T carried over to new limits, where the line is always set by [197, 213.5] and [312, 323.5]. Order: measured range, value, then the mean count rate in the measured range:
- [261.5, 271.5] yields 4.2 deg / 177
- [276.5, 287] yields 1.7 deg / 272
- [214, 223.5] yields 3.5 deg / 159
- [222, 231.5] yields 4.4 deg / 141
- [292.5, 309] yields -1.4 deg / 376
